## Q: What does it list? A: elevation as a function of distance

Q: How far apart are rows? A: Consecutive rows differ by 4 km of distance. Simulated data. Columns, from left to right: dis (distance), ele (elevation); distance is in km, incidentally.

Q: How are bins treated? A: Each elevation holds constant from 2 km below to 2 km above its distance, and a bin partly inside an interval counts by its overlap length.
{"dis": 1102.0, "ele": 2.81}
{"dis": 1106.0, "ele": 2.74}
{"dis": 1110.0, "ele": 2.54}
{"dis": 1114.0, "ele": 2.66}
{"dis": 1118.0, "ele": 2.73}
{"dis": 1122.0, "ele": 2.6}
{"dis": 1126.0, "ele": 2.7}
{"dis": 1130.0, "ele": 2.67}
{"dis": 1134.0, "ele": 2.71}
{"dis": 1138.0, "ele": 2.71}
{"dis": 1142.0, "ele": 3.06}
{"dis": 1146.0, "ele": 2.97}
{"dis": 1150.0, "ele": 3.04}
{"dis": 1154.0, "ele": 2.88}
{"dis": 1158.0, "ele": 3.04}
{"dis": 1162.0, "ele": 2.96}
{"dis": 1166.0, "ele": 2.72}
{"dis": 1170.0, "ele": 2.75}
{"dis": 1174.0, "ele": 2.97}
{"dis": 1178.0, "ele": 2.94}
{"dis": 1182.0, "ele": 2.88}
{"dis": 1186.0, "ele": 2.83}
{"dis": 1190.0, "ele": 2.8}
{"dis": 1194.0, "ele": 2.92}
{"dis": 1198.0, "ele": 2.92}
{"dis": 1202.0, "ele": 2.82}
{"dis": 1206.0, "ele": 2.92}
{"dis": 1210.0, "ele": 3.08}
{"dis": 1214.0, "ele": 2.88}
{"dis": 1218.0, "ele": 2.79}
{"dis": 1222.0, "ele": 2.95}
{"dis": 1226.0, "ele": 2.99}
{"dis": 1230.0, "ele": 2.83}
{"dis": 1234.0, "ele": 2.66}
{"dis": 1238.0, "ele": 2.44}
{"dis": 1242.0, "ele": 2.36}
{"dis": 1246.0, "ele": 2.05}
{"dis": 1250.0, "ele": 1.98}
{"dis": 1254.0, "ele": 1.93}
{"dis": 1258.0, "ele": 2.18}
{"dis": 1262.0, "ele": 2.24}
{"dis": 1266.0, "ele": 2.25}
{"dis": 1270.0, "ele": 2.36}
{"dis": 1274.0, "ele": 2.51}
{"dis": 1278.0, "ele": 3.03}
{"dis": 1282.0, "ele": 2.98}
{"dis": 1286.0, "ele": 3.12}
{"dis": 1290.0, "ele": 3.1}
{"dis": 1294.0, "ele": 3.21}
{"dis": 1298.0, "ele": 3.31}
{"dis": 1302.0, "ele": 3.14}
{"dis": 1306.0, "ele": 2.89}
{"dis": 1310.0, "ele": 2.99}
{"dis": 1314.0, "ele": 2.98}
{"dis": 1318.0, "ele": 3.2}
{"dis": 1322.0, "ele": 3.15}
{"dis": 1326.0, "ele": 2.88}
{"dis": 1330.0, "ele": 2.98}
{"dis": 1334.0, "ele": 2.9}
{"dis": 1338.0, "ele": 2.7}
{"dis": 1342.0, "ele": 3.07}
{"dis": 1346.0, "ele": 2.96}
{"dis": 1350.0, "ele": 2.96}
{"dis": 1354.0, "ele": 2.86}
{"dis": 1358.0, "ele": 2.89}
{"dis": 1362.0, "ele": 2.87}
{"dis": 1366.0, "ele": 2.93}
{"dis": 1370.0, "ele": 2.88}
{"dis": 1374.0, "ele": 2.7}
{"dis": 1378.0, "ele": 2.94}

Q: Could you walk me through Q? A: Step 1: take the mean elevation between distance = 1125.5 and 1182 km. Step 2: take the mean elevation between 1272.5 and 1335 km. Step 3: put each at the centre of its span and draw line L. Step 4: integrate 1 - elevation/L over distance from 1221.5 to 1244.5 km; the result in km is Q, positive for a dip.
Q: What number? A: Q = 2.2 km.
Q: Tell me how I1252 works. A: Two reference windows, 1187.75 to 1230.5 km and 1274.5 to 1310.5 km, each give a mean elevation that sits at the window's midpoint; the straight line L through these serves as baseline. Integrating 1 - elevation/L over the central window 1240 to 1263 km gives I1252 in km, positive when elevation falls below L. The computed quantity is 6.7 km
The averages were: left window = 2.9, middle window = 2.12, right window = 3.07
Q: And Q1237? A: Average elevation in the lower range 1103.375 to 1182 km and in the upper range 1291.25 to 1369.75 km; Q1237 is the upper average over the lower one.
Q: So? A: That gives 1.06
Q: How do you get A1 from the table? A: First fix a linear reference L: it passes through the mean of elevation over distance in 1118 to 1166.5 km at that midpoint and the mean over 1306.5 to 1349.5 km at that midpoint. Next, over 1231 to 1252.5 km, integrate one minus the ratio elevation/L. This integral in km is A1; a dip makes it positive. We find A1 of 4.4 km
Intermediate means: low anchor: 2.84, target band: 2.31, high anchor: 2.98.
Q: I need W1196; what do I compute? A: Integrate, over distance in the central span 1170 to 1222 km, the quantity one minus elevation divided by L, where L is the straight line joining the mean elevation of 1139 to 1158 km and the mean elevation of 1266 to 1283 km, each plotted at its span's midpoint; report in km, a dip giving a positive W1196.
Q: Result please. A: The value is -0.7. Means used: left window 2.98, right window 2.65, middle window 2.89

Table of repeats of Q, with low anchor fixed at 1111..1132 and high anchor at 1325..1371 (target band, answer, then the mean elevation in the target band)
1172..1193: -1.2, 2.89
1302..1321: -1.1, 3.04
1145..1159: -1.5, 2.98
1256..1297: 1.7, 2.71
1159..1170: -0.5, 2.84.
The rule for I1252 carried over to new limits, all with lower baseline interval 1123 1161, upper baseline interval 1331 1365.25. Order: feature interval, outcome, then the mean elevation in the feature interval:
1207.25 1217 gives -0.3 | 2.96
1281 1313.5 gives -2.2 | 3.09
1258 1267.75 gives 2.2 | 2.23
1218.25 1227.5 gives -0.2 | 2.93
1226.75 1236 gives 0.3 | 2.78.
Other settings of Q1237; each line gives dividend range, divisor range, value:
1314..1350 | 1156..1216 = 1.03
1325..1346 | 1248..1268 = 1.38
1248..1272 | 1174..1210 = 0.74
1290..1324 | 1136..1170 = 1.07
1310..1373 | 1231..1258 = 1.31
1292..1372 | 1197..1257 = 1.14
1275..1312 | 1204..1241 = 1.09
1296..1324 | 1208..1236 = 1.07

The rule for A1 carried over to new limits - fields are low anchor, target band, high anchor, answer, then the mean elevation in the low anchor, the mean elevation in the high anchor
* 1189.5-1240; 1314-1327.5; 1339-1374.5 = -0.8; 2.85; 2.91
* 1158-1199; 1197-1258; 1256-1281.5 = 0.9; 2.88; 2.46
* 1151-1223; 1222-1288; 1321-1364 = 9.0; 2.89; 2.92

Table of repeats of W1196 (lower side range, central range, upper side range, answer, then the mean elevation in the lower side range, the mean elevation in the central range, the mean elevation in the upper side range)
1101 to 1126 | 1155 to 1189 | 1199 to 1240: -1.5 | 2.68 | 2.88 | 2.84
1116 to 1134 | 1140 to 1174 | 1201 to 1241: -2.5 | 2.68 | 2.93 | 2.82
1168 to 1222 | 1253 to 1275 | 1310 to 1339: 5.2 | 2.89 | 2.25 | 2.98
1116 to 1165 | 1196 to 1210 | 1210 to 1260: -1.5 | 2.84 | 2.91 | 2.53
